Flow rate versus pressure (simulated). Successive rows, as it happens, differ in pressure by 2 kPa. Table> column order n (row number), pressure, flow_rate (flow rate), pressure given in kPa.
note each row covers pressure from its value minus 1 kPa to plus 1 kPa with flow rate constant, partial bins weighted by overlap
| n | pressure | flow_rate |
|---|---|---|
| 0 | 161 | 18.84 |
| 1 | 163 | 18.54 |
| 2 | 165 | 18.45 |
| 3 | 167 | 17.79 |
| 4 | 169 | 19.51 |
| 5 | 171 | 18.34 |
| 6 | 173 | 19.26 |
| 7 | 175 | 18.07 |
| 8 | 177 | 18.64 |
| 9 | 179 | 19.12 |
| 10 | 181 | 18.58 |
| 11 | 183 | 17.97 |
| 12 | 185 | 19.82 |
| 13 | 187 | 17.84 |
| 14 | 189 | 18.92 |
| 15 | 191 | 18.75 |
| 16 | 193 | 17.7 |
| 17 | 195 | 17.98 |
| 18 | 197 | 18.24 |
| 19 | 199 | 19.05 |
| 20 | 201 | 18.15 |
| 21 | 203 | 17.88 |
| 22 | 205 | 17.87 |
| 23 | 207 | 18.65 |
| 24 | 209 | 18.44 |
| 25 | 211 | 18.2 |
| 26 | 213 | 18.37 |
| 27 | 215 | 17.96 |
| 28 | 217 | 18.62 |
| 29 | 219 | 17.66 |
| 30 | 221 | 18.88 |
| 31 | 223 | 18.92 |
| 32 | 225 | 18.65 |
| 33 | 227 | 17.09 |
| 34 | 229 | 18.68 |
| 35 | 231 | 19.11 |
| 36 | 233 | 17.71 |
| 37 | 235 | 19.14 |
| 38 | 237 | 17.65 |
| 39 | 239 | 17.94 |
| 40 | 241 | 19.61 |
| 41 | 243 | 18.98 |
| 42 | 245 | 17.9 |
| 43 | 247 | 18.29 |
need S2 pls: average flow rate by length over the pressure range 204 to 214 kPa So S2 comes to 18.3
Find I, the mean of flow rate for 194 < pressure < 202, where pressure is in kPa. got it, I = 18.4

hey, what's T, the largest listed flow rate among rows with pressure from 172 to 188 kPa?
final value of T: 19.82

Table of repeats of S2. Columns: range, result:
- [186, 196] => 18.2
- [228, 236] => 18.7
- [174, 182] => 18.6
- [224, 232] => 18.4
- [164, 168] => 18.1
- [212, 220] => 18.2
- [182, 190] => 18.6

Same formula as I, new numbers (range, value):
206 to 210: 18.5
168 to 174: 19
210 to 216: 18.2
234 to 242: 18.6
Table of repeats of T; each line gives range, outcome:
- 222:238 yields 19.14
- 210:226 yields 18.92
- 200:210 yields 18.65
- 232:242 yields 19.61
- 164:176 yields 19.51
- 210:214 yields 18.37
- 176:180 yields 19.12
